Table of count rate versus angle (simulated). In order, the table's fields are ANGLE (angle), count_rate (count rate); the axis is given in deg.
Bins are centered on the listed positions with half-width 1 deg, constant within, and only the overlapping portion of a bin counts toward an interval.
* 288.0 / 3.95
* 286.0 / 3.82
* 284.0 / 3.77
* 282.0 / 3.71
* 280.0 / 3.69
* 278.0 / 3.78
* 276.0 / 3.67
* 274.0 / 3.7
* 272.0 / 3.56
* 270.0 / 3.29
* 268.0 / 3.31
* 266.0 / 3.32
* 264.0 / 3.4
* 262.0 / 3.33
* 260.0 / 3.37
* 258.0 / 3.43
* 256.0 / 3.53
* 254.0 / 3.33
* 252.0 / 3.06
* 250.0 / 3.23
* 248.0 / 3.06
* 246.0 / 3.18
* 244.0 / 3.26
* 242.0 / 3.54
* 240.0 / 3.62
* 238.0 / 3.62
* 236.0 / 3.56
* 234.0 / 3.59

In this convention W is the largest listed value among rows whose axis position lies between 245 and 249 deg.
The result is 3.18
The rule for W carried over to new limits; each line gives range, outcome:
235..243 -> 3.62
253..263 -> 3.53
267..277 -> 3.7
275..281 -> 3.78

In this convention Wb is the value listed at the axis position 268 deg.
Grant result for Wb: 3.31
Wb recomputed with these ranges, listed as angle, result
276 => 3.67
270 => 3.29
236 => 3.56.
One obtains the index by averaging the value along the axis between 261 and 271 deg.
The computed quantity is 3.33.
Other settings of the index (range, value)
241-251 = 3.25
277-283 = 3.73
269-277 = 3.55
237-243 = 3.59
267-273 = 3.39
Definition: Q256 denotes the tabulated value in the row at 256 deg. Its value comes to 3.53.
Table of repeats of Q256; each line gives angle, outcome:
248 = 3.06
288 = 3.95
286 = 3.82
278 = 3.78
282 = 3.71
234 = 3.59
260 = 3.37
